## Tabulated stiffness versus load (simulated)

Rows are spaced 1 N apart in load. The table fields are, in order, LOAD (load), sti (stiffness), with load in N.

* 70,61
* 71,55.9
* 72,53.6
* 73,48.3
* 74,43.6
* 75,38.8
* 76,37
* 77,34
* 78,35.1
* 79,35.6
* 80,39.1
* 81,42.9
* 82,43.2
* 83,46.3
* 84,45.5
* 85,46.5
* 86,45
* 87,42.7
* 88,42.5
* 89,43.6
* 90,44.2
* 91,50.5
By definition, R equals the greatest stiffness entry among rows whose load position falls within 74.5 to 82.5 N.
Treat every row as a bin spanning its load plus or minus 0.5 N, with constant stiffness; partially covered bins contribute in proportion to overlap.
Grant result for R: 43.2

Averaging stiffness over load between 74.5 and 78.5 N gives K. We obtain 36.2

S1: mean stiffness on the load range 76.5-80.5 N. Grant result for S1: 36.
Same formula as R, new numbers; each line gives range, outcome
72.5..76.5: 48.3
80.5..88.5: 46.5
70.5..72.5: 55.9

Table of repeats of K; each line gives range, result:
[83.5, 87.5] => 44.9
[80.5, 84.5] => 44.5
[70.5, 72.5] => 54.8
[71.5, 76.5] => 44.3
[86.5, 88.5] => 42.6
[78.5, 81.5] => 39.2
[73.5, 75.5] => 41.2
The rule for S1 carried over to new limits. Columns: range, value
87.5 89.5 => 43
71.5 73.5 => 51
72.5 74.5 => 46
